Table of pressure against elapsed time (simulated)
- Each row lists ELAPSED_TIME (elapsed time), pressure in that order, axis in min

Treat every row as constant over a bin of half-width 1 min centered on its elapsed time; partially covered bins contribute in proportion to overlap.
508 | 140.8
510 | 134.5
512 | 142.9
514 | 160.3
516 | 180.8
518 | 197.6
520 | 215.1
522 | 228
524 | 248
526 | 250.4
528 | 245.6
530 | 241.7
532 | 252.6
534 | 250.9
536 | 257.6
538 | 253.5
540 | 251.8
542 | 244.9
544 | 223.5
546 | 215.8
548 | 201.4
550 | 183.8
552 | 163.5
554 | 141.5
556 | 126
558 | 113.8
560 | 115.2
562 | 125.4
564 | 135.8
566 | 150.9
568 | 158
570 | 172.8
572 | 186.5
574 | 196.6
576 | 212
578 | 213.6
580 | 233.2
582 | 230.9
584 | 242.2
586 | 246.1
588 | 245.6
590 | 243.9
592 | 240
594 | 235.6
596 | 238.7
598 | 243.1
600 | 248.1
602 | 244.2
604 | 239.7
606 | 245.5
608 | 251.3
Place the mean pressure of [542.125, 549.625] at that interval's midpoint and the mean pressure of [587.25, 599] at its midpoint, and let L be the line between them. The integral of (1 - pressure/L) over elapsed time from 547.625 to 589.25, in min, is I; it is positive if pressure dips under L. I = 8.7 min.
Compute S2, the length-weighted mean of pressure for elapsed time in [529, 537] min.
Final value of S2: 251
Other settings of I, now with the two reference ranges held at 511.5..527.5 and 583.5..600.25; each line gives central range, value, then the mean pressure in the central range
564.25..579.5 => 3.2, 184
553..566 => 5.6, 128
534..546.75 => -1.5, 242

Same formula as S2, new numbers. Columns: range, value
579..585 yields 235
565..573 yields 167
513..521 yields 188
